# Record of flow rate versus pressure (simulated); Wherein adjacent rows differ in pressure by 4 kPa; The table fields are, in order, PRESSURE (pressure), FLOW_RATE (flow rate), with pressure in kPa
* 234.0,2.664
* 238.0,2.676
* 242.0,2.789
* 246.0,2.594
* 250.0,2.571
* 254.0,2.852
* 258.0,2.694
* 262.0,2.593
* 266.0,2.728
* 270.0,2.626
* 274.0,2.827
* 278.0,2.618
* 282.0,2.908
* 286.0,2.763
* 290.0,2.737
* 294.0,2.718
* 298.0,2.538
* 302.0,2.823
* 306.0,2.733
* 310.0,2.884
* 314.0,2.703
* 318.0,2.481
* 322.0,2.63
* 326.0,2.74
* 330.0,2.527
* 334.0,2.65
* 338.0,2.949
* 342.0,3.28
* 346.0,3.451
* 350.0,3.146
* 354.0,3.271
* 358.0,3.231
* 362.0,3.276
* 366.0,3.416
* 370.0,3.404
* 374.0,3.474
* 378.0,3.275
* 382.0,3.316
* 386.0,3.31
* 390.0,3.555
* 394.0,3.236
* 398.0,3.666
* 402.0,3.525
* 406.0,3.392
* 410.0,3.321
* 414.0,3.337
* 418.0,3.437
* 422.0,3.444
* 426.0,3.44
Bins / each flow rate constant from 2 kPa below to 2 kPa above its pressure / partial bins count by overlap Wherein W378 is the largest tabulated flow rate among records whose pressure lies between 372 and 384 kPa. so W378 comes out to 3.474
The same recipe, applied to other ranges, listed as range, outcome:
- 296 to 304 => 2.823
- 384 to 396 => 3.555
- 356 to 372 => 3.416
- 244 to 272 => 2.852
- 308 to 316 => 2.884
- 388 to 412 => 3.666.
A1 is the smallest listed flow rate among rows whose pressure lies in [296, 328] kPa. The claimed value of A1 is 2.481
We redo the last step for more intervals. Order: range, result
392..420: 3.236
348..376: 3.146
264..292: 2.618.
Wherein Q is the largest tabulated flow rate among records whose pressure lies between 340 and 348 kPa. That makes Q 3.451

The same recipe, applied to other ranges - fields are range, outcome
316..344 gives 3.28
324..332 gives 2.74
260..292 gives 2.908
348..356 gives 3.271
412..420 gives 3.437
